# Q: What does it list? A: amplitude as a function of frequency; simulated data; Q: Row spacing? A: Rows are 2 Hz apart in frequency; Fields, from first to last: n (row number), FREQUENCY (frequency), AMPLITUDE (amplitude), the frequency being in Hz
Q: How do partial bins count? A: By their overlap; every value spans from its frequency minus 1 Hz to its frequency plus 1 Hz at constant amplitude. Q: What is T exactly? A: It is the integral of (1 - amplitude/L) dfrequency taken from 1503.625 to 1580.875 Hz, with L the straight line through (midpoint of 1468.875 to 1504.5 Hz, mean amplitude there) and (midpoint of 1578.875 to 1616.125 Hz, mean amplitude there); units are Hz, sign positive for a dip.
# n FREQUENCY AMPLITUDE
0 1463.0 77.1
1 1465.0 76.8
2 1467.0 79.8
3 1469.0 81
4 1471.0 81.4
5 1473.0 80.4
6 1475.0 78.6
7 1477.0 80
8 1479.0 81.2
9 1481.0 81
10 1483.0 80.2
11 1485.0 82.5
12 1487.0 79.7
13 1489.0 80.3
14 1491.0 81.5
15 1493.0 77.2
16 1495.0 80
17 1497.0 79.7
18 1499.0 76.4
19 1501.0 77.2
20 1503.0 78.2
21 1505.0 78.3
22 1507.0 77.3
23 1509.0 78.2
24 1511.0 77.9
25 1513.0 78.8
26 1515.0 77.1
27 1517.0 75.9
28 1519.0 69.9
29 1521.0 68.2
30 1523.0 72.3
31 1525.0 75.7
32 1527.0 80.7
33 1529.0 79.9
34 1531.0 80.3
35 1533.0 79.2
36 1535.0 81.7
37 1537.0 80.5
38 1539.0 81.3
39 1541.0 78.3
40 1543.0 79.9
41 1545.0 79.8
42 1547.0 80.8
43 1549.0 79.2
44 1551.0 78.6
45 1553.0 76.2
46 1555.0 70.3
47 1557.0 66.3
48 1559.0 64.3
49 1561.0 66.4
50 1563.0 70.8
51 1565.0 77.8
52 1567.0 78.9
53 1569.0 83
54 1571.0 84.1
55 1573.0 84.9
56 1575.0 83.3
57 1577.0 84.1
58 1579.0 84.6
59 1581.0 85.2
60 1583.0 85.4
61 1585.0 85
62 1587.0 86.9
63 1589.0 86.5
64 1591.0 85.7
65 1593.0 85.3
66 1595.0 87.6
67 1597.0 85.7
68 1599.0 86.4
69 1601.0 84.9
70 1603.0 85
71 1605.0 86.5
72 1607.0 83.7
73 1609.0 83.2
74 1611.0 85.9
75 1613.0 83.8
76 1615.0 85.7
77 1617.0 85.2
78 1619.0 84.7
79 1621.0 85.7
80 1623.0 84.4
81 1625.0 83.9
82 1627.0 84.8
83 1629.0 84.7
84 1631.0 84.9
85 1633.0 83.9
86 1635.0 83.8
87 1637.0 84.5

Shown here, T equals 4.7 Hz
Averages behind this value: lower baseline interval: 79.8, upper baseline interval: 85.4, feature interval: 77.6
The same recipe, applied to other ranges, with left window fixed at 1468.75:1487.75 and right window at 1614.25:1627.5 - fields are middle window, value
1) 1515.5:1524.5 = 1.1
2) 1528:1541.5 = 0.3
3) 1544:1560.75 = 1.8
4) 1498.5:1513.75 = 0.7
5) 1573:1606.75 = -0.6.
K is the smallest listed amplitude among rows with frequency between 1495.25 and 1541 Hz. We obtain 68.2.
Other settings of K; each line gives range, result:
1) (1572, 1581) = 83.3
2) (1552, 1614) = 64.3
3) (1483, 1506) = 76.4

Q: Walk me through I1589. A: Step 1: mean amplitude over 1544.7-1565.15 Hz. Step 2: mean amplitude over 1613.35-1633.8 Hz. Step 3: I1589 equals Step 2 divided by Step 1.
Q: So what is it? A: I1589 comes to 1.2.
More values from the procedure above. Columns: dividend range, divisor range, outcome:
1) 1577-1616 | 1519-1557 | 1.10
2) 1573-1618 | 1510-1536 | 1.11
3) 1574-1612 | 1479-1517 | 1.08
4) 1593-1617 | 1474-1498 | 1.06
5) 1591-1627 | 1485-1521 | 1.10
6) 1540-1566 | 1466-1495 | 0.93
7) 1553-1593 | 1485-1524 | 1.03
